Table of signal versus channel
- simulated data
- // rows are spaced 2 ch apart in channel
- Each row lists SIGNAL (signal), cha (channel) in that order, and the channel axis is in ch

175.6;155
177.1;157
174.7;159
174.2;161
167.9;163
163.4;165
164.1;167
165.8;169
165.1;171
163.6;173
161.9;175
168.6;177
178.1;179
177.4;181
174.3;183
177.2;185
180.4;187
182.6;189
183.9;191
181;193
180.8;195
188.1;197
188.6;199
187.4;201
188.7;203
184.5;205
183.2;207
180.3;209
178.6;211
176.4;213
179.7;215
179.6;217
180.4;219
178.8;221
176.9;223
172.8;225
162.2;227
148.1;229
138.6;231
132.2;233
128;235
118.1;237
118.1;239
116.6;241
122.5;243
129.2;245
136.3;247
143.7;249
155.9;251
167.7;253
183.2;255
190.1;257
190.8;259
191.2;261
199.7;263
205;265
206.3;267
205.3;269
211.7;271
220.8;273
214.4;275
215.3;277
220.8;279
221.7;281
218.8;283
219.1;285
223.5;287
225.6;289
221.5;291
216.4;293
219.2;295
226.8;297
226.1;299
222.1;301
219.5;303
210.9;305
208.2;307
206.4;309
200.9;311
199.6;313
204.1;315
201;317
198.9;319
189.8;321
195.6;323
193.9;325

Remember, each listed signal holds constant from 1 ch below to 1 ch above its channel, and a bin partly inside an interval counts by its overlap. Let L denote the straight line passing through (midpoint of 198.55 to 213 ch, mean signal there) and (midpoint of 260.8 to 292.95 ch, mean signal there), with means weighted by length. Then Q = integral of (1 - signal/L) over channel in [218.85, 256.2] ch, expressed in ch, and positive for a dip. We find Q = 9.4 ch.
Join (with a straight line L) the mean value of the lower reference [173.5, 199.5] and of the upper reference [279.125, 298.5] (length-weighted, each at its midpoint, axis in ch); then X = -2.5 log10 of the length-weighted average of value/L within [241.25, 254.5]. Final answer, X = 0.39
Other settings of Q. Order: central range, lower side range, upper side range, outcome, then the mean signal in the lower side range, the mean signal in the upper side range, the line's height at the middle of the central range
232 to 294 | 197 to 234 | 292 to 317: 4.1 ch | 174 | 213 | 195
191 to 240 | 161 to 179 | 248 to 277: 2.9 ch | 166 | 193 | 179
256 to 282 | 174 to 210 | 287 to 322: -0.7 ch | 180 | 212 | 202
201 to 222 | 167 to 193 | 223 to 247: -4.0 ch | 173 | 137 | 152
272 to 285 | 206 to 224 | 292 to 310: -0.7 ch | 179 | 217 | 207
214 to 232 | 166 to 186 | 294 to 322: 1.5 ch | 170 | 210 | 184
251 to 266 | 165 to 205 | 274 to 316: 1.2 ch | 177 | 216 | 203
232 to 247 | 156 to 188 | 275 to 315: 5.5 ch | 171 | 217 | 196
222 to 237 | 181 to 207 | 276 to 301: 3.7 ch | 183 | 221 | 197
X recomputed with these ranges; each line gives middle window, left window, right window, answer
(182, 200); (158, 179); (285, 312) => -0.03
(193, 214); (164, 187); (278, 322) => -0.02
